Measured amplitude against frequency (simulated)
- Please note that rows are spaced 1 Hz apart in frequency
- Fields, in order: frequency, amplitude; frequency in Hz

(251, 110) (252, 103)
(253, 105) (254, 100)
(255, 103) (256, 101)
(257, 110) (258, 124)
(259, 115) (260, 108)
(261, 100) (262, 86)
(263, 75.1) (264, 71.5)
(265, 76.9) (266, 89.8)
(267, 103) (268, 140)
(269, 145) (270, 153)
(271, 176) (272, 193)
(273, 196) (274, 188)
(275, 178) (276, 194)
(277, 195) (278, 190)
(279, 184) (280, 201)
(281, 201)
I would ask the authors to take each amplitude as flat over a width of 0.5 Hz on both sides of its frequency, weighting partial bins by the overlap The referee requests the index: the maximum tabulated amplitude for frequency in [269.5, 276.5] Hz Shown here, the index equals 196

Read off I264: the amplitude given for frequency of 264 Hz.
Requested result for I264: 71.5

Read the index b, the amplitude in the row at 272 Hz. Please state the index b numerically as 193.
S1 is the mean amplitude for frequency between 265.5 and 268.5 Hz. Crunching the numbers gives 111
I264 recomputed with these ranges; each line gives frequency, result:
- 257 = 110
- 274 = 188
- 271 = 176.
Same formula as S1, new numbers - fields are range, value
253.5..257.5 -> 104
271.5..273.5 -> 194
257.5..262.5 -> 107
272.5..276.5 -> 189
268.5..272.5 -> 167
